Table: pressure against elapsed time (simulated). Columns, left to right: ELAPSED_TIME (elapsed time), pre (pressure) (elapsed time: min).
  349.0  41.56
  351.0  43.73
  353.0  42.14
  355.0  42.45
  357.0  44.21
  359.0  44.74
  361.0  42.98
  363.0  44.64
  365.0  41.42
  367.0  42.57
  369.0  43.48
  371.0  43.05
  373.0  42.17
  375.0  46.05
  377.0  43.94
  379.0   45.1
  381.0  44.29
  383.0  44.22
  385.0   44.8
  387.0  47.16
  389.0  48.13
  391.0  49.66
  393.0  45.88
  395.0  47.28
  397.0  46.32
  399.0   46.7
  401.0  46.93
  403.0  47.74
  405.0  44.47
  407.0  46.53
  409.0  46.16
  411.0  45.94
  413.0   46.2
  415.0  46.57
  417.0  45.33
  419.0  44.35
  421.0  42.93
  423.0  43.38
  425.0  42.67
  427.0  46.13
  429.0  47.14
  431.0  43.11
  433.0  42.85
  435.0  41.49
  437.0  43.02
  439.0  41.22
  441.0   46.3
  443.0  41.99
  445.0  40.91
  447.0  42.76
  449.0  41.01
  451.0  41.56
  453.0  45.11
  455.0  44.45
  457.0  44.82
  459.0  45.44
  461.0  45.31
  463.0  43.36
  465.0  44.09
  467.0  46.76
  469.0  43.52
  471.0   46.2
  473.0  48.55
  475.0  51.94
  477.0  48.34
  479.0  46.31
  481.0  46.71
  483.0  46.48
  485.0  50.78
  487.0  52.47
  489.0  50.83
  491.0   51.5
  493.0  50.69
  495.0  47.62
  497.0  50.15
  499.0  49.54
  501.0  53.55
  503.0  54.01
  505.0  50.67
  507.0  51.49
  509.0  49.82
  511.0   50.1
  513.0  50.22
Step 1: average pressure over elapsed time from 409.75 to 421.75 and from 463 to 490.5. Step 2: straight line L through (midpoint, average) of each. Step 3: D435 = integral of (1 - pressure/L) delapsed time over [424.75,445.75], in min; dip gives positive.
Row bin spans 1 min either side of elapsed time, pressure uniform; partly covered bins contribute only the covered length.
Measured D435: 1.2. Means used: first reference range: 45.3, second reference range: 47.8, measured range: 43.4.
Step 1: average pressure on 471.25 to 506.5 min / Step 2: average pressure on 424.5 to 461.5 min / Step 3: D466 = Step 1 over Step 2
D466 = 1.15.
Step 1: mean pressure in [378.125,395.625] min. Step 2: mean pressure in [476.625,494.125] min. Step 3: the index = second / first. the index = 1.1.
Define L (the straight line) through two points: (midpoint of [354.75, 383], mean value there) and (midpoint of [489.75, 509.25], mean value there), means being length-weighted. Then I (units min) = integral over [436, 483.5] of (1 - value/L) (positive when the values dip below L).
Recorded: 3.8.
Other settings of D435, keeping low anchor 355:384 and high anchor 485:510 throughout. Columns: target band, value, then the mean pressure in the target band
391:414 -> -0.46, 46.5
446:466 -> 2.00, 43.8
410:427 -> 0.64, 44.8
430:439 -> 0.94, 42.5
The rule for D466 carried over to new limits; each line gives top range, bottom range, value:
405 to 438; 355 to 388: 1.01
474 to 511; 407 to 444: 1.13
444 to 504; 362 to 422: 1.04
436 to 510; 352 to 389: 1.07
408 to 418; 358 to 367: 1.06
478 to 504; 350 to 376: 1.15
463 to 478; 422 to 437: 1.07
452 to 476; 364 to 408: 1.01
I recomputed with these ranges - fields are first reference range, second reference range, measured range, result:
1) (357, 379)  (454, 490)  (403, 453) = 1.7 min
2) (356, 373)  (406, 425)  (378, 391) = -0.6 min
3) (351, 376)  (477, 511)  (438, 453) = 1.6 min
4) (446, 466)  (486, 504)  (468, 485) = 0.1 min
